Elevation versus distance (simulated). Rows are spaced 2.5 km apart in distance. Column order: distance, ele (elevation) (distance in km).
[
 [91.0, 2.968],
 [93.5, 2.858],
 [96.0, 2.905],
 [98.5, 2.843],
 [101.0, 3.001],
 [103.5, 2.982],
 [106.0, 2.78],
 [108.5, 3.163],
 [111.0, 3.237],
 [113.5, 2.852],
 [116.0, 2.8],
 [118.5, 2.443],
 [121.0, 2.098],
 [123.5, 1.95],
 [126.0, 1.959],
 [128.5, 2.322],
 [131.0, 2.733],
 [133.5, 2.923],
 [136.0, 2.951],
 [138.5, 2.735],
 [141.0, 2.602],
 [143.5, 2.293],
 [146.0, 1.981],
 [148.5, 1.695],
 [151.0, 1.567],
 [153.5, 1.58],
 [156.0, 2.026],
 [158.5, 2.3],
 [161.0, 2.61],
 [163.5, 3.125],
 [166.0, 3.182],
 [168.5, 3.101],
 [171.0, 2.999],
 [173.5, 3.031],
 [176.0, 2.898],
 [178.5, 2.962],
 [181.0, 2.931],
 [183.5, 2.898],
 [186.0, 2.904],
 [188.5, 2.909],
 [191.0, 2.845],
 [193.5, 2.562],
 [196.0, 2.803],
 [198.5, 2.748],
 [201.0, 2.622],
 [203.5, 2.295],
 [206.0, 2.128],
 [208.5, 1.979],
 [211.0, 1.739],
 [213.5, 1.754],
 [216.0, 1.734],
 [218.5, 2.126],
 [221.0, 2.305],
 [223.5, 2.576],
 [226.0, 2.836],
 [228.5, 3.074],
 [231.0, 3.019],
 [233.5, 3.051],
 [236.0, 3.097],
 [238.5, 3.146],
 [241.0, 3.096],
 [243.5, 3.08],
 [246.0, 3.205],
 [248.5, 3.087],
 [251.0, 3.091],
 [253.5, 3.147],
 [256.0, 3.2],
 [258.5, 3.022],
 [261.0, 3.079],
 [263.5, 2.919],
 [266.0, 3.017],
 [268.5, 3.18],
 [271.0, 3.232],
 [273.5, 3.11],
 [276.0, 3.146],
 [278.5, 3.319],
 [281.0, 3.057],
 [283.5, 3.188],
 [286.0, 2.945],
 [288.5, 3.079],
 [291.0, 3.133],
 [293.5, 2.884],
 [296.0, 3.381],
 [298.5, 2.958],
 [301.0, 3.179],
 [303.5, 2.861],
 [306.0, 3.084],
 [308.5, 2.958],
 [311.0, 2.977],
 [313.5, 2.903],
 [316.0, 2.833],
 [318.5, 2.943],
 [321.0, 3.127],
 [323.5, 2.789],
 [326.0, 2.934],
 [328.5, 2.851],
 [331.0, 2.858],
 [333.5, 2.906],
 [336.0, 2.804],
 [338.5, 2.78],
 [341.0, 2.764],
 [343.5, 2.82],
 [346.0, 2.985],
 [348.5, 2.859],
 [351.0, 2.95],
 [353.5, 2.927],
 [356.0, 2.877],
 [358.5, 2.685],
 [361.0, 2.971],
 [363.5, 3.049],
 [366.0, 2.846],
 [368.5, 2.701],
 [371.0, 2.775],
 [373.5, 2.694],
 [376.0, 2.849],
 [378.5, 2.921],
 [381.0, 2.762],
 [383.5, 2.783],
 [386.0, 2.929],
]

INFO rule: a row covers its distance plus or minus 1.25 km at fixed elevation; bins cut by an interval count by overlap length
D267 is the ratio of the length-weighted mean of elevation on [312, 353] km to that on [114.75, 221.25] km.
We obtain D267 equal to 1.17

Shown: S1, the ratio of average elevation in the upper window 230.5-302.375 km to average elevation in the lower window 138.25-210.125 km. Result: 1.22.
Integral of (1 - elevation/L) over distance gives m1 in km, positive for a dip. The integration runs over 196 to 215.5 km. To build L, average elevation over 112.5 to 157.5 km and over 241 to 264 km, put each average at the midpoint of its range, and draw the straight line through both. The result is 4.0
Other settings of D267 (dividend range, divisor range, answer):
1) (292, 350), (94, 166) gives 1.16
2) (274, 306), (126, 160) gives 1.36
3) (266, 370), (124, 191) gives 1.15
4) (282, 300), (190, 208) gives 1.21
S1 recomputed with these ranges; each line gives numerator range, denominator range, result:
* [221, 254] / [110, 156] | 1.28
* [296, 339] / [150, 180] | 1.12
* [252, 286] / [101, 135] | 1.18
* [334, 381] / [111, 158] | 1.22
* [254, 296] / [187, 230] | 1.28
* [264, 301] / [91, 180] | 1.19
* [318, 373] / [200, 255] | 1.08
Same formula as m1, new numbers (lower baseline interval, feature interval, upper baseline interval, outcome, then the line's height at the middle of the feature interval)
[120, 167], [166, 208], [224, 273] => -2.37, 2.65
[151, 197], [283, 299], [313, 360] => -1.41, 2.83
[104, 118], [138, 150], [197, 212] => 2.17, 2.7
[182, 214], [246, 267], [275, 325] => -2.05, 2.81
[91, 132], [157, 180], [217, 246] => -1.08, 2.77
